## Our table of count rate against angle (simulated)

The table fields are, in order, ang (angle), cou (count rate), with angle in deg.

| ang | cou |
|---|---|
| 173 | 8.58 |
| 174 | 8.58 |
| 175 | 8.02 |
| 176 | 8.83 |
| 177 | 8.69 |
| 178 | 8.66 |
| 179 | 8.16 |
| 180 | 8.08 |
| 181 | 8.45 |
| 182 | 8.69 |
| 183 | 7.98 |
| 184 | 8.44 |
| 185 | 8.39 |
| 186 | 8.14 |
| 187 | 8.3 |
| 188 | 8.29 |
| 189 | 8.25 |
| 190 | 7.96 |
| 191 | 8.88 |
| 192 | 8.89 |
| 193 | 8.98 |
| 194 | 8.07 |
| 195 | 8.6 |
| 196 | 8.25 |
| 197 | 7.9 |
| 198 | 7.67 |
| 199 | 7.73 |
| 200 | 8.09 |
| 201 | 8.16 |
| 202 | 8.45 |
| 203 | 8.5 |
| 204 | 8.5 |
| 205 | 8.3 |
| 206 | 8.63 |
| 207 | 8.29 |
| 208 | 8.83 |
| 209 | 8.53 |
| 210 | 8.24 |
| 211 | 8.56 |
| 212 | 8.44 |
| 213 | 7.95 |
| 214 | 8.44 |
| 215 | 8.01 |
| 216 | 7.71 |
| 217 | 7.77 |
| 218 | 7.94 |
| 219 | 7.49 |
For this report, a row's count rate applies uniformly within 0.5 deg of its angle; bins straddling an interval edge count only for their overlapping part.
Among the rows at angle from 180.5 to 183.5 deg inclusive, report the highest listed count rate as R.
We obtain 8.69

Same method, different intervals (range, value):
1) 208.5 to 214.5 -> 8.56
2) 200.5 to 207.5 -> 8.63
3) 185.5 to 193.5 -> 8.98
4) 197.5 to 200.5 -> 8.09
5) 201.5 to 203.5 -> 8.5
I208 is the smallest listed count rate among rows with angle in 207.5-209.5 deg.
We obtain 8.53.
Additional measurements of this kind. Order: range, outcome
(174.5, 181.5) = 8.02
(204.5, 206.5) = 8.3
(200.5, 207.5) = 8.16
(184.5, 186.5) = 8.14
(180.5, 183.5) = 7.98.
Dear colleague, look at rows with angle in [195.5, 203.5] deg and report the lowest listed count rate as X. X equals 7.67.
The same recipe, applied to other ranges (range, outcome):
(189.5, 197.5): 7.9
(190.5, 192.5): 8.88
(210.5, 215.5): 7.95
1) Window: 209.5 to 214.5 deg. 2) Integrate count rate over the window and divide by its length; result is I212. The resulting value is 8.33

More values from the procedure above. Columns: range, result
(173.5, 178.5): 8.56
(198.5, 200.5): 7.91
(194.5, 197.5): 8.25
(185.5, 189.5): 8.25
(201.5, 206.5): 8.48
